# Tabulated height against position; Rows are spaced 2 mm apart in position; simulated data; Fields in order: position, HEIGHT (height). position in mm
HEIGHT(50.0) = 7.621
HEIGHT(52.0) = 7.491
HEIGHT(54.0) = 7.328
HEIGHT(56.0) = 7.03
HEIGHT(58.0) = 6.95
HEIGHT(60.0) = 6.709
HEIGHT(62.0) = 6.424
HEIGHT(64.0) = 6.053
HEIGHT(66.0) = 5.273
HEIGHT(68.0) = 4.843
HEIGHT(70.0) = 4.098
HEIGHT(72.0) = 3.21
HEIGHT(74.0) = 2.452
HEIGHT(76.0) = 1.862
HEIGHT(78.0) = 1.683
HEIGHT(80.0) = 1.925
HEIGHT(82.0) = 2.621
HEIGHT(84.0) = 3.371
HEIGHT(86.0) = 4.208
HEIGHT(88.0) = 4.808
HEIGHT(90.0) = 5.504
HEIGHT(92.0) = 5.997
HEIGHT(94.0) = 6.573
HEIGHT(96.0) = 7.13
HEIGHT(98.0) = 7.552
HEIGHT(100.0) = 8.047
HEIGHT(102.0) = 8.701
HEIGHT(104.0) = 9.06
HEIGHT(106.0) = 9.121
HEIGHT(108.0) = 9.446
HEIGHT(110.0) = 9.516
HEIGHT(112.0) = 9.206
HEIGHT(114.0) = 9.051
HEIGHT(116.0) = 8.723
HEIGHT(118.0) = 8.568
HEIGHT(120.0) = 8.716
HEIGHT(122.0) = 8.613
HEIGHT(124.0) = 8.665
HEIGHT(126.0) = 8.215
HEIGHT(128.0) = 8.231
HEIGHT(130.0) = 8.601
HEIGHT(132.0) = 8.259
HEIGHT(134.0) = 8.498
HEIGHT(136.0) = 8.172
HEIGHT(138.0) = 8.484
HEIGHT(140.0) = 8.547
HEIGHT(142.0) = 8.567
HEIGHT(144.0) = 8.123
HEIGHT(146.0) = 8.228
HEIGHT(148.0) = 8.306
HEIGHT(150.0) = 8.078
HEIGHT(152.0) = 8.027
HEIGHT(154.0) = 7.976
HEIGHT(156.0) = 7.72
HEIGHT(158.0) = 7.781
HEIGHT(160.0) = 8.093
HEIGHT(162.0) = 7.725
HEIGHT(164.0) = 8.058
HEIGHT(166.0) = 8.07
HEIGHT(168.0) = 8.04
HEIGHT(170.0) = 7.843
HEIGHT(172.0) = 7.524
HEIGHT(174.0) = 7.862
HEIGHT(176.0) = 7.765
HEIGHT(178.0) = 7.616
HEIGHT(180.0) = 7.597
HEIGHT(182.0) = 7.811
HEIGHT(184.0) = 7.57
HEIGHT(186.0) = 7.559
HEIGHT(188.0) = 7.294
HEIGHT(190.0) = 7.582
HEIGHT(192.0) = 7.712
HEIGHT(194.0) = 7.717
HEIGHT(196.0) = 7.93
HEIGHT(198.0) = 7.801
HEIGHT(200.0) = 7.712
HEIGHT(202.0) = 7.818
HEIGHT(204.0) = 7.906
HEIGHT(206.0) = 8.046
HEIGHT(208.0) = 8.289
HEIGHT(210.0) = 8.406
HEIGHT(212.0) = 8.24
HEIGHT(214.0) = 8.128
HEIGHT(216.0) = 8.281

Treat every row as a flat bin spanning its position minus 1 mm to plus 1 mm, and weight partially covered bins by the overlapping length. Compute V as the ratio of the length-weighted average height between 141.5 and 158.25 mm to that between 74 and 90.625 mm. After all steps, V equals 2.57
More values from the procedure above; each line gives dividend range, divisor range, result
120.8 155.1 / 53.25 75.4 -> 1.54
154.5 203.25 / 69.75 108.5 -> 1.45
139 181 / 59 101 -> 1.67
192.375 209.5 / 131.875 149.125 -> 0.95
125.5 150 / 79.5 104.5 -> 1.43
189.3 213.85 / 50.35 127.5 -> 1.23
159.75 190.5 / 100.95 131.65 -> 0.88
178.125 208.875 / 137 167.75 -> 0.95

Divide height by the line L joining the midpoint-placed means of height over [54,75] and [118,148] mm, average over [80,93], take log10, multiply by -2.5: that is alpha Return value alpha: 0.45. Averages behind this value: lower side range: 5.4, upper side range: 8.42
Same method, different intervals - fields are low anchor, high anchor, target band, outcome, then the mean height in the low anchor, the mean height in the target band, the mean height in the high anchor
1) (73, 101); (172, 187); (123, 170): -0.25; 4.55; 8.19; 7.67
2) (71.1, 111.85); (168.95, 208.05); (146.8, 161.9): -0.14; 5.72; 7.98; 7.73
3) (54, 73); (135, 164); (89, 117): -0.18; 5.71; 8.12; 8.13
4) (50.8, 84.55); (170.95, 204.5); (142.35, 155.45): -0.21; 4.7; 8.13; 7.69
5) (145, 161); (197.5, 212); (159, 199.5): 0.04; 8.03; 7.76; 8.02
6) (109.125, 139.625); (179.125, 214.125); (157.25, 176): 0.04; 8.63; 7.88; 7.83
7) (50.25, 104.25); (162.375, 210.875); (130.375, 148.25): -0.23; 5.42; 8.36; 7.81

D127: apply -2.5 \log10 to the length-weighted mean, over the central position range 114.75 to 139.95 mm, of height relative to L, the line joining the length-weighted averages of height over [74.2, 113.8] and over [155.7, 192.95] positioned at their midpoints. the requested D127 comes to -0.24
